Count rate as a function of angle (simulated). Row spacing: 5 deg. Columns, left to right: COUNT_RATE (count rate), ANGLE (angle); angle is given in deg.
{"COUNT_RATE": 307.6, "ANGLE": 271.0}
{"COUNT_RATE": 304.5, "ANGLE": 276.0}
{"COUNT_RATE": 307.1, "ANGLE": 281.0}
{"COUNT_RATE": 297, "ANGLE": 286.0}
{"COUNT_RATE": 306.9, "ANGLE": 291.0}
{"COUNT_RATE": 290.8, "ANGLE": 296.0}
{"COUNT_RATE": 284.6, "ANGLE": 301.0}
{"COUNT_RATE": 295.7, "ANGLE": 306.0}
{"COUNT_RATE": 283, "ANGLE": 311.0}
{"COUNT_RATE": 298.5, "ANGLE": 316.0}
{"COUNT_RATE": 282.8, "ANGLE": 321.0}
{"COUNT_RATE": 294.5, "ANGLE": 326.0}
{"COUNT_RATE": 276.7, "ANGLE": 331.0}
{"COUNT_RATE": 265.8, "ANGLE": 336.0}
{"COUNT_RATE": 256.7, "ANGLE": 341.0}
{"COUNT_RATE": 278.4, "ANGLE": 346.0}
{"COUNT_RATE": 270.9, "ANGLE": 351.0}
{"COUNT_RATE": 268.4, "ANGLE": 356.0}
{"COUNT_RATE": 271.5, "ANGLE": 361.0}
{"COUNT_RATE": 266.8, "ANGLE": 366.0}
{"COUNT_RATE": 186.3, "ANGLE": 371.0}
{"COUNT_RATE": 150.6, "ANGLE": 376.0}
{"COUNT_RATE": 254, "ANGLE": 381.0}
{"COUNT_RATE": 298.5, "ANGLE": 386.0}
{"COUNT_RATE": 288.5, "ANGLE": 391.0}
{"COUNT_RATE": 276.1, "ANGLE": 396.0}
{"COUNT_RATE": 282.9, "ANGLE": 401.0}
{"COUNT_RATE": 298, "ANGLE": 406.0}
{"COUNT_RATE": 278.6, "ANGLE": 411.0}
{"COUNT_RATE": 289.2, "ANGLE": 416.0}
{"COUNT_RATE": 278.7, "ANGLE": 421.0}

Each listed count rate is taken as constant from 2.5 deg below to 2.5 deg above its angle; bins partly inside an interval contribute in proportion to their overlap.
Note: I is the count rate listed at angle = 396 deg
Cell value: 276.1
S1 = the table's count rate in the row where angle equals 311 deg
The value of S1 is 283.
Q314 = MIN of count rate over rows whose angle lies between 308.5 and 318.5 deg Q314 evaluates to 283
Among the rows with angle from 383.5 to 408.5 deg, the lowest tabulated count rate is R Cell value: 276.1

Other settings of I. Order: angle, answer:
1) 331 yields 276.7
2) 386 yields 298.5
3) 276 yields 304.5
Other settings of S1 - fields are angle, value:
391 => 288.5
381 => 254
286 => 297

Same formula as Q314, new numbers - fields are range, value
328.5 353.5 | 256.7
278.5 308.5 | 284.6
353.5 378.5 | 150.6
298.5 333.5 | 276.7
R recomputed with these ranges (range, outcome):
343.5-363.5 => 268.4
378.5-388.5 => 254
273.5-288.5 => 297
